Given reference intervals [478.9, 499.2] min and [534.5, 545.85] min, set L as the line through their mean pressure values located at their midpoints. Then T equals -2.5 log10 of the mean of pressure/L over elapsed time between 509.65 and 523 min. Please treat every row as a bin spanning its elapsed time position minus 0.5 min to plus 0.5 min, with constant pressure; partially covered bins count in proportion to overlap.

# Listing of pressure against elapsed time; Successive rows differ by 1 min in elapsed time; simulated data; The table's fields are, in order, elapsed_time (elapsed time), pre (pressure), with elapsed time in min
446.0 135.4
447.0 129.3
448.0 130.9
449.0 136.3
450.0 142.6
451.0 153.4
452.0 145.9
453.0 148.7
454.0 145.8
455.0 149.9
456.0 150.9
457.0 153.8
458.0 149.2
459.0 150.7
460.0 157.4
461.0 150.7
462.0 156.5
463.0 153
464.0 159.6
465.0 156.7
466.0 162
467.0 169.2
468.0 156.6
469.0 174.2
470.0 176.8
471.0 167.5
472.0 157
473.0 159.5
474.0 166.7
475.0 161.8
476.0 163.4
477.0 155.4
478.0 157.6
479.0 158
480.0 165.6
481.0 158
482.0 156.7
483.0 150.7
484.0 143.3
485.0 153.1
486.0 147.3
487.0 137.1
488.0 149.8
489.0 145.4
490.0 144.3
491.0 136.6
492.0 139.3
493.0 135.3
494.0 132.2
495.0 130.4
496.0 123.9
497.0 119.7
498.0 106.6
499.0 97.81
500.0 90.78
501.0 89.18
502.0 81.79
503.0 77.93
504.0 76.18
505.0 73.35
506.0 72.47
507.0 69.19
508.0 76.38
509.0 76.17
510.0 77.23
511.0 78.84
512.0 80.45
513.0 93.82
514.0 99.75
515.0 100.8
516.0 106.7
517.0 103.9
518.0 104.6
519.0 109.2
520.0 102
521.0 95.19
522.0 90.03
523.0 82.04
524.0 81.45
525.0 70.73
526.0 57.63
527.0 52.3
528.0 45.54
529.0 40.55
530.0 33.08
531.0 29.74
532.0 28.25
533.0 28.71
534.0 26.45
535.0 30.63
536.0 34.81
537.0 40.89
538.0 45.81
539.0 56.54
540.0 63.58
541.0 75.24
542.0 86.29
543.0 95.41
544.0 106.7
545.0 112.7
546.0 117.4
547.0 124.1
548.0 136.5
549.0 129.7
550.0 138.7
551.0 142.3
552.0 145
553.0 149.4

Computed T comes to 0.07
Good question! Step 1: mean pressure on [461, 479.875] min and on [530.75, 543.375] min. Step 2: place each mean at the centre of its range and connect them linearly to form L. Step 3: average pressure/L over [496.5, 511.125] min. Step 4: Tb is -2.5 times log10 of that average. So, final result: 0.245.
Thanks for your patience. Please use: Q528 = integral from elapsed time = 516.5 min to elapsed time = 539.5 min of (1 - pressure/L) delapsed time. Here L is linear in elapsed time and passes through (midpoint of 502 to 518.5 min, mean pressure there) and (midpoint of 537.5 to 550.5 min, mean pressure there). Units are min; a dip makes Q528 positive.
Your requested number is 7.80 min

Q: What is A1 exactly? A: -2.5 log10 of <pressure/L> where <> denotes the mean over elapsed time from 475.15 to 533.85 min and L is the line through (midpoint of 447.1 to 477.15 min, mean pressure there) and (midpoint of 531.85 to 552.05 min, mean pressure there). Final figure 0.171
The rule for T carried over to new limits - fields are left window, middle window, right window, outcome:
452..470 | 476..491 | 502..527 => -0.20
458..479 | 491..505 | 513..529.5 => 0.11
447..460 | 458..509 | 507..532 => -0.17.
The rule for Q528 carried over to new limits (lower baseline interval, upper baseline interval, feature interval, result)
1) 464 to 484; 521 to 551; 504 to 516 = 2.9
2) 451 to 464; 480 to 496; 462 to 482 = -1.9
